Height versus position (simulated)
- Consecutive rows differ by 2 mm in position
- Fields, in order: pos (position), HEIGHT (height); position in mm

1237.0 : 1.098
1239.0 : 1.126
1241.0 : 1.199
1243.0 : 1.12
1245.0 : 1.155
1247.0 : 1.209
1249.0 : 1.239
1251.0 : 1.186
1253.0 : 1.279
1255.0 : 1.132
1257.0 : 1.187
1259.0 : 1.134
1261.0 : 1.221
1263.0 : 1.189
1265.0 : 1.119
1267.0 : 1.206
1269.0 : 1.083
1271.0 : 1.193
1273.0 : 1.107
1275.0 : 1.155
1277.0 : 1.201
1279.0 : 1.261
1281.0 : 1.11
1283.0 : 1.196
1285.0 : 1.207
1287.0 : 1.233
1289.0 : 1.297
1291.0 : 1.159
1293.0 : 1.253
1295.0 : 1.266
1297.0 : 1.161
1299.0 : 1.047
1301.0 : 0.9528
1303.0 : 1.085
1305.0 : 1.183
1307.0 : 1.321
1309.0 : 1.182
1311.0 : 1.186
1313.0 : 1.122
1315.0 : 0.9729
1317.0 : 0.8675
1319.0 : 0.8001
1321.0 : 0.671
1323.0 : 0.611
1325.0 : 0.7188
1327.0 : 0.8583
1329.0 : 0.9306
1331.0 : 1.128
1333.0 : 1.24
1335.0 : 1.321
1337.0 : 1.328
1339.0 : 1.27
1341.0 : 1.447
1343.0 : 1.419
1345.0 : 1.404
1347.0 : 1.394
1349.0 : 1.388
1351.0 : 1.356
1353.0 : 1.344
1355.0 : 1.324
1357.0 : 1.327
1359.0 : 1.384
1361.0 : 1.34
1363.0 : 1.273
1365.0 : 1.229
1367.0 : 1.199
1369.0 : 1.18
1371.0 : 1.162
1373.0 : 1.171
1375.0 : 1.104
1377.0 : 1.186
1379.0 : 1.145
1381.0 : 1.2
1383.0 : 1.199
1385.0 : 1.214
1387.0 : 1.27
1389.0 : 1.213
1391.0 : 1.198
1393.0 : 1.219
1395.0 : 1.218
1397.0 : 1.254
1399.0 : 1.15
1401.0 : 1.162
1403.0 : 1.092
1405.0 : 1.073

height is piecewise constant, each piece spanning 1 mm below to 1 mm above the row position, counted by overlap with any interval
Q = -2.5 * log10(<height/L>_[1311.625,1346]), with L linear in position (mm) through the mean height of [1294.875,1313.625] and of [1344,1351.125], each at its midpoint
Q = 0.21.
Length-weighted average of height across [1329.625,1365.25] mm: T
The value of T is 1.33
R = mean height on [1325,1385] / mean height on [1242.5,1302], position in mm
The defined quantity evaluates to 1.06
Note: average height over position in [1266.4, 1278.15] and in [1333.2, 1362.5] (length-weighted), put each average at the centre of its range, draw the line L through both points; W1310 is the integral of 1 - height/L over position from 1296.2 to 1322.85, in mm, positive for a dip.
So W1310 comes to 4.78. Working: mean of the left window 1.16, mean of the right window 1.36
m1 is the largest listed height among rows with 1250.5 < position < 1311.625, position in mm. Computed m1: 1.321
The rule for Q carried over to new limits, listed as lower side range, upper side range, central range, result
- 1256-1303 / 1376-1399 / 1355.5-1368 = -0.082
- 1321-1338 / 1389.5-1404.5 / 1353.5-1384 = -0.119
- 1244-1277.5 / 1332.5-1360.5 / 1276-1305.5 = 0.057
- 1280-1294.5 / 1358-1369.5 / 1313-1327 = 0.466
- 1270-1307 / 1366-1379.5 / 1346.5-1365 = -0.151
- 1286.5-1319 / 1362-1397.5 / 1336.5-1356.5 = -0.168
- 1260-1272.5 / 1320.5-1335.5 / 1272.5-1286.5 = -0.063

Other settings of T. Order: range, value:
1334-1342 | 1.34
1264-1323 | 1.12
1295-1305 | 1.09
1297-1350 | 1.11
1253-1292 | 1.18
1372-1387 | 1.18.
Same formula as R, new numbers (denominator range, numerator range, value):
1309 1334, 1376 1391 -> 1.29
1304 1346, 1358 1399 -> 1.11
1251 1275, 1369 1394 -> 1.02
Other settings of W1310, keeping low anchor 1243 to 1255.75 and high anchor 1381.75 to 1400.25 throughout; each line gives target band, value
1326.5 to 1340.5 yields 0.4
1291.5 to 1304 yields 0.8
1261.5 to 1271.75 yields 0.3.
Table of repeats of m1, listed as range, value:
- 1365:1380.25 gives 1.229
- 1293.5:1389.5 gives 1.447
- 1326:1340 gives 1.328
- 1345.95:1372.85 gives 1.394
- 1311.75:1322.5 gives 1.122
